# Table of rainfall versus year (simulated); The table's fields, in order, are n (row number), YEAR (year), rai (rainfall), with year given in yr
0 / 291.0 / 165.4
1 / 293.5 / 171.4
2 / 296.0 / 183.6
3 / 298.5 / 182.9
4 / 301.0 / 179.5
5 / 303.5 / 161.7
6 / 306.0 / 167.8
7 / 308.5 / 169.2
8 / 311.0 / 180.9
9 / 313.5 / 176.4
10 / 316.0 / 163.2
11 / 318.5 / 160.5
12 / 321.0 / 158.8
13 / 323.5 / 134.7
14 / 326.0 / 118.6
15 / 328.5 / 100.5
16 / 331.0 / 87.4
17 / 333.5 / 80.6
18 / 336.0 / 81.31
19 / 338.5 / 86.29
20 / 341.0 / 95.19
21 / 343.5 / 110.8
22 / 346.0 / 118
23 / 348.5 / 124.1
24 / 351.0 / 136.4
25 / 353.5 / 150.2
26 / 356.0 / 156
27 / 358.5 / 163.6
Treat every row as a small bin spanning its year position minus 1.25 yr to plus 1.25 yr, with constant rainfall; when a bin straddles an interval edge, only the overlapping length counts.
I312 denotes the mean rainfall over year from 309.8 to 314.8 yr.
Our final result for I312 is 178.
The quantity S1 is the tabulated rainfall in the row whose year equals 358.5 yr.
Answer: 163.6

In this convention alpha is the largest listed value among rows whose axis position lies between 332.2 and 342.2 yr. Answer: 95.19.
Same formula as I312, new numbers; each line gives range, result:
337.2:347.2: 102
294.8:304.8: 177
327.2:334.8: 89.6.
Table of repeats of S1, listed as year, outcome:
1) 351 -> 136.4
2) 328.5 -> 100.5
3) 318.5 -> 160.5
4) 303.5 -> 161.7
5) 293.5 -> 171.4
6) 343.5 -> 110.8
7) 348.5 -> 124.1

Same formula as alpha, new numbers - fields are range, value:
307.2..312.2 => 180.9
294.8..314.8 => 183.6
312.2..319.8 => 176.4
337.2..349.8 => 124.1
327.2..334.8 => 100.5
